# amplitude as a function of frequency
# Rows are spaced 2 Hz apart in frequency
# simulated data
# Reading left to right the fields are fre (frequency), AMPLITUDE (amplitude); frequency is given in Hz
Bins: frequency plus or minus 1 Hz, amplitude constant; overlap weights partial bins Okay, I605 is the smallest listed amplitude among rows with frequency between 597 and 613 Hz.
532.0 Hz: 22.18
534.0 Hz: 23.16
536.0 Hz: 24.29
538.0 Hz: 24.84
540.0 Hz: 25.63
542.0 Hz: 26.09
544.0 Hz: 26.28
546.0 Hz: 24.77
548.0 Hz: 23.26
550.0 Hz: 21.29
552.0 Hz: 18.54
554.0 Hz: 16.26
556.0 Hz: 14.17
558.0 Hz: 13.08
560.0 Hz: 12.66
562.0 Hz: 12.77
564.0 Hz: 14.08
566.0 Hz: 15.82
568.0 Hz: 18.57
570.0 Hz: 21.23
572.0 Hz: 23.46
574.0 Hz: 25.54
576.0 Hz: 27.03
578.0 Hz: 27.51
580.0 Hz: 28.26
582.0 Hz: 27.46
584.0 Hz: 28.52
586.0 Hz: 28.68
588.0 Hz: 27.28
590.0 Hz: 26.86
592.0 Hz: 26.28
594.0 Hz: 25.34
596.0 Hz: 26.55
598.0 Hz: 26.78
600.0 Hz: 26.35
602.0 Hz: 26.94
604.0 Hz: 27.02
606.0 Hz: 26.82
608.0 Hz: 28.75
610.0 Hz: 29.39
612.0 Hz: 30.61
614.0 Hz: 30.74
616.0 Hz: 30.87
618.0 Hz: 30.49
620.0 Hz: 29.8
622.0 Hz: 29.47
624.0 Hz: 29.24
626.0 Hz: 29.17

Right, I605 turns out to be 26.35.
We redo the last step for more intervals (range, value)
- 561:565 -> 12.77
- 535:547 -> 24.29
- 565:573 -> 15.82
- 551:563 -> 12.66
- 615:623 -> 29.47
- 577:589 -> 27.28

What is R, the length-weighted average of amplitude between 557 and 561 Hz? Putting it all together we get 12.9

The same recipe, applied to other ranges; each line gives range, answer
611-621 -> 30.5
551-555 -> 17.4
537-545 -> 25.7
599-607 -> 26.8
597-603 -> 26.7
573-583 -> 27.2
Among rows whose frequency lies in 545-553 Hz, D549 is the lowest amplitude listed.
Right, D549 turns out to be 18.54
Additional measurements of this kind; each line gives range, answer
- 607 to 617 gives 28.75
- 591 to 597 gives 25.34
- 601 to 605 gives 26.94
